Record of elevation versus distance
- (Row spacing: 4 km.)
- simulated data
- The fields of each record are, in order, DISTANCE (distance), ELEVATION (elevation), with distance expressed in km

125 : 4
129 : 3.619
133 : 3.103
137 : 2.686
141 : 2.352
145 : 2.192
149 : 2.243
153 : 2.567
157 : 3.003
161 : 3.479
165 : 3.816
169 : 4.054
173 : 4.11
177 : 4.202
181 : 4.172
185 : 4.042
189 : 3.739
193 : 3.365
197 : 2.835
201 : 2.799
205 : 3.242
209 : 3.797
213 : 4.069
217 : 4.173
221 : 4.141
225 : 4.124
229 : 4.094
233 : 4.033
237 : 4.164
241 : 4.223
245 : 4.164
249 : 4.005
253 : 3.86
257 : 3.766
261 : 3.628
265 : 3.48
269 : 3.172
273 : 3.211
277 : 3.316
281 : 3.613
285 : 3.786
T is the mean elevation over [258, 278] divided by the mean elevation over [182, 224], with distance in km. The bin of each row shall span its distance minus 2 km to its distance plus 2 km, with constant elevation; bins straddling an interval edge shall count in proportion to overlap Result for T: 0.93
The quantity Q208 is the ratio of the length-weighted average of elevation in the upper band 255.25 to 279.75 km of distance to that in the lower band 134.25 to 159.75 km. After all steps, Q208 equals 1.34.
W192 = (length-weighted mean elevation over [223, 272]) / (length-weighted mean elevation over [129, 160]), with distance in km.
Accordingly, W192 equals 1.44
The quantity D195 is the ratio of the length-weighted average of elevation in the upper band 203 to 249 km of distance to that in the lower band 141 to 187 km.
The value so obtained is 1.18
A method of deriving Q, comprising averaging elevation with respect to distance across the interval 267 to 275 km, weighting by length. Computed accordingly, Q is 3.19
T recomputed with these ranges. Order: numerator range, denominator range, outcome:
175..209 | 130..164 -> 1.29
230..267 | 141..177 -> 1.23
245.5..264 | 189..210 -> 1.18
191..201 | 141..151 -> 1.35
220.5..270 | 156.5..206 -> 1.08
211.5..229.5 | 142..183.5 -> 1.22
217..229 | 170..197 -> 1.07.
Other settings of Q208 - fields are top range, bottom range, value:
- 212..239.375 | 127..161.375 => 1.48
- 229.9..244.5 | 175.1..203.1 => 1.15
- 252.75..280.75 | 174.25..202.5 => 0.96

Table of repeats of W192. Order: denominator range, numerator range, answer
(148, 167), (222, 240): 1.34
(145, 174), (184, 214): 1.07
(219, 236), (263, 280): 0.81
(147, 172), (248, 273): 1.12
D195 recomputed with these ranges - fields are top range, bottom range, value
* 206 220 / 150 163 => 1.34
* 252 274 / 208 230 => 0.86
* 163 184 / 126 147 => 1.43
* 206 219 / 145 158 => 1.58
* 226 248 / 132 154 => 1.65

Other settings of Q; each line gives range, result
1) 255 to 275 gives 3.45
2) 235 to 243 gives 4.19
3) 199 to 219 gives 3.62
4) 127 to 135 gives 3.36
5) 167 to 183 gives 4.13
